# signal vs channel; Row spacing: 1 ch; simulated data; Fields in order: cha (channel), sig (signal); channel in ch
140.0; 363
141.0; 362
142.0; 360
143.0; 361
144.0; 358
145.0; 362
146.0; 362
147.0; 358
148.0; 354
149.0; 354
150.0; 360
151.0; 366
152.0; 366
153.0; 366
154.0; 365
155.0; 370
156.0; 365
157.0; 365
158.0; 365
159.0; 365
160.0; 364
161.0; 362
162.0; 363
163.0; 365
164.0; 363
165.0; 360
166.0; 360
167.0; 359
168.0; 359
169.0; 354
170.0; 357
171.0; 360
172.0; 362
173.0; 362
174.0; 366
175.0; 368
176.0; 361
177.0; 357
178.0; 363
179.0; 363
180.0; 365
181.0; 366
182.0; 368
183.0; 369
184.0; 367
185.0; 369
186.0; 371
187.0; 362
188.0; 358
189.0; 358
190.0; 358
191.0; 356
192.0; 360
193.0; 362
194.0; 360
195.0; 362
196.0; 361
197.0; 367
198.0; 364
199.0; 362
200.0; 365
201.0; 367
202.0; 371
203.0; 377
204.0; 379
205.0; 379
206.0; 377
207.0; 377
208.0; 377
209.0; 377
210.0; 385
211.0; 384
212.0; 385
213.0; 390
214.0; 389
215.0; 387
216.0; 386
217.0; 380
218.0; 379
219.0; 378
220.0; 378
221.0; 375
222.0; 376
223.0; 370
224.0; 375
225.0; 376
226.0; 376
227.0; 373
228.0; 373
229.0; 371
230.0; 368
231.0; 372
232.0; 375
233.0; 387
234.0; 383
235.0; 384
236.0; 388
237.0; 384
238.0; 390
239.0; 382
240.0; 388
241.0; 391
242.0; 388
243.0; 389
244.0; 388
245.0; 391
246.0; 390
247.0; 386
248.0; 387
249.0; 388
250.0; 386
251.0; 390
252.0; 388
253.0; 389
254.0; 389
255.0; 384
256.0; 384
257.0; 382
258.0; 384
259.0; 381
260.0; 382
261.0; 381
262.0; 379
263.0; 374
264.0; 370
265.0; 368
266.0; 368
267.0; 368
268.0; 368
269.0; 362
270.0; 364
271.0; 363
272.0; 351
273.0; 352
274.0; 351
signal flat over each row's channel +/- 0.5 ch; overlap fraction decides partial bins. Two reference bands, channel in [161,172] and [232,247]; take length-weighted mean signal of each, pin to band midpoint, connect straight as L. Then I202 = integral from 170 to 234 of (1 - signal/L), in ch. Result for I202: 0.41 ch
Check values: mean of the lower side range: 360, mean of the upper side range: 387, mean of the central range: 371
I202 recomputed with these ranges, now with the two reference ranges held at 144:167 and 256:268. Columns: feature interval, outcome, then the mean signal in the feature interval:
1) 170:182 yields 0.1 ch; 363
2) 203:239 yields -0.8 ch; 380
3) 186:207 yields 0.1 ch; 366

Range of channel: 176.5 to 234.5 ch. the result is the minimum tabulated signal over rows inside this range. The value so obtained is 356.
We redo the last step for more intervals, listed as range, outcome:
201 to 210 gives 367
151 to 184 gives 354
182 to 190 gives 358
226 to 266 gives 368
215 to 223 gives 370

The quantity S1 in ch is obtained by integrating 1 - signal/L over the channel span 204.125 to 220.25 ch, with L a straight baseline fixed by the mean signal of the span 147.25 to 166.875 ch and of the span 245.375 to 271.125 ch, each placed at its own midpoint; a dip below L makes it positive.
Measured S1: -0.43 ch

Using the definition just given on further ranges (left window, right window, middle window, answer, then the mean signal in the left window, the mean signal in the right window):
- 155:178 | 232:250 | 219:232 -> 0.3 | 362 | 387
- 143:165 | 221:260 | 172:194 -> 0.4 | 363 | 383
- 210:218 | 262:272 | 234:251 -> -0.5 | 385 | 367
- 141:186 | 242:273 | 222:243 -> -0.3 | 363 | 379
